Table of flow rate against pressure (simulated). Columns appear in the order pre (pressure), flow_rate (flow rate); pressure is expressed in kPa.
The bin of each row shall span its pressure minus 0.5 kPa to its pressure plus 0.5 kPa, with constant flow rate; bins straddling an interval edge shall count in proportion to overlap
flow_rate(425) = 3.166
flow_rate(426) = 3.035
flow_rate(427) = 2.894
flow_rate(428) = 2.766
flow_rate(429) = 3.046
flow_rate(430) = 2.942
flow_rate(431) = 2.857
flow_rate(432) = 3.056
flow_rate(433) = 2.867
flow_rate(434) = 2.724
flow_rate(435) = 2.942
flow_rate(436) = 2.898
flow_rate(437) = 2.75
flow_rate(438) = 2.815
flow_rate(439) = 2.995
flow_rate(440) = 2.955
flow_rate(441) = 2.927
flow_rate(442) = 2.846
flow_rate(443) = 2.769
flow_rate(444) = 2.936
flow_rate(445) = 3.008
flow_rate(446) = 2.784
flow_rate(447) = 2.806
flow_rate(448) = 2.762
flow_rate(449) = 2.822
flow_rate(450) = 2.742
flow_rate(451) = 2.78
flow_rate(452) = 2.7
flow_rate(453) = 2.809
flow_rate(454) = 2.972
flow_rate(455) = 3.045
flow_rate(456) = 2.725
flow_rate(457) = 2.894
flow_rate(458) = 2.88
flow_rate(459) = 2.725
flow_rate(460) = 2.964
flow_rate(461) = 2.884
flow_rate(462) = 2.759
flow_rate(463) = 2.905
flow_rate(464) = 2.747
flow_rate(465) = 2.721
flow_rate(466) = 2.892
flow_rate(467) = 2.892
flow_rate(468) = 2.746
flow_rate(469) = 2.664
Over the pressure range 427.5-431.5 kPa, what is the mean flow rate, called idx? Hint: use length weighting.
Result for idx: 2.9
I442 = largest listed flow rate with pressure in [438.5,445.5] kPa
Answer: 3.008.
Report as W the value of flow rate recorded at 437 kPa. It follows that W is 2.75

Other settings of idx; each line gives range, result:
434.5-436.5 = 2.92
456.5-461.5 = 2.87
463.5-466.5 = 2.79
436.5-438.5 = 2.78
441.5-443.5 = 2.81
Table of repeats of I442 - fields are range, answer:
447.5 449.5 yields 2.822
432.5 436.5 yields 2.942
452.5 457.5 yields 3.045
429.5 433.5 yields 3.056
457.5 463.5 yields 2.964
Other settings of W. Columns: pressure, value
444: 2.936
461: 2.884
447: 2.806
